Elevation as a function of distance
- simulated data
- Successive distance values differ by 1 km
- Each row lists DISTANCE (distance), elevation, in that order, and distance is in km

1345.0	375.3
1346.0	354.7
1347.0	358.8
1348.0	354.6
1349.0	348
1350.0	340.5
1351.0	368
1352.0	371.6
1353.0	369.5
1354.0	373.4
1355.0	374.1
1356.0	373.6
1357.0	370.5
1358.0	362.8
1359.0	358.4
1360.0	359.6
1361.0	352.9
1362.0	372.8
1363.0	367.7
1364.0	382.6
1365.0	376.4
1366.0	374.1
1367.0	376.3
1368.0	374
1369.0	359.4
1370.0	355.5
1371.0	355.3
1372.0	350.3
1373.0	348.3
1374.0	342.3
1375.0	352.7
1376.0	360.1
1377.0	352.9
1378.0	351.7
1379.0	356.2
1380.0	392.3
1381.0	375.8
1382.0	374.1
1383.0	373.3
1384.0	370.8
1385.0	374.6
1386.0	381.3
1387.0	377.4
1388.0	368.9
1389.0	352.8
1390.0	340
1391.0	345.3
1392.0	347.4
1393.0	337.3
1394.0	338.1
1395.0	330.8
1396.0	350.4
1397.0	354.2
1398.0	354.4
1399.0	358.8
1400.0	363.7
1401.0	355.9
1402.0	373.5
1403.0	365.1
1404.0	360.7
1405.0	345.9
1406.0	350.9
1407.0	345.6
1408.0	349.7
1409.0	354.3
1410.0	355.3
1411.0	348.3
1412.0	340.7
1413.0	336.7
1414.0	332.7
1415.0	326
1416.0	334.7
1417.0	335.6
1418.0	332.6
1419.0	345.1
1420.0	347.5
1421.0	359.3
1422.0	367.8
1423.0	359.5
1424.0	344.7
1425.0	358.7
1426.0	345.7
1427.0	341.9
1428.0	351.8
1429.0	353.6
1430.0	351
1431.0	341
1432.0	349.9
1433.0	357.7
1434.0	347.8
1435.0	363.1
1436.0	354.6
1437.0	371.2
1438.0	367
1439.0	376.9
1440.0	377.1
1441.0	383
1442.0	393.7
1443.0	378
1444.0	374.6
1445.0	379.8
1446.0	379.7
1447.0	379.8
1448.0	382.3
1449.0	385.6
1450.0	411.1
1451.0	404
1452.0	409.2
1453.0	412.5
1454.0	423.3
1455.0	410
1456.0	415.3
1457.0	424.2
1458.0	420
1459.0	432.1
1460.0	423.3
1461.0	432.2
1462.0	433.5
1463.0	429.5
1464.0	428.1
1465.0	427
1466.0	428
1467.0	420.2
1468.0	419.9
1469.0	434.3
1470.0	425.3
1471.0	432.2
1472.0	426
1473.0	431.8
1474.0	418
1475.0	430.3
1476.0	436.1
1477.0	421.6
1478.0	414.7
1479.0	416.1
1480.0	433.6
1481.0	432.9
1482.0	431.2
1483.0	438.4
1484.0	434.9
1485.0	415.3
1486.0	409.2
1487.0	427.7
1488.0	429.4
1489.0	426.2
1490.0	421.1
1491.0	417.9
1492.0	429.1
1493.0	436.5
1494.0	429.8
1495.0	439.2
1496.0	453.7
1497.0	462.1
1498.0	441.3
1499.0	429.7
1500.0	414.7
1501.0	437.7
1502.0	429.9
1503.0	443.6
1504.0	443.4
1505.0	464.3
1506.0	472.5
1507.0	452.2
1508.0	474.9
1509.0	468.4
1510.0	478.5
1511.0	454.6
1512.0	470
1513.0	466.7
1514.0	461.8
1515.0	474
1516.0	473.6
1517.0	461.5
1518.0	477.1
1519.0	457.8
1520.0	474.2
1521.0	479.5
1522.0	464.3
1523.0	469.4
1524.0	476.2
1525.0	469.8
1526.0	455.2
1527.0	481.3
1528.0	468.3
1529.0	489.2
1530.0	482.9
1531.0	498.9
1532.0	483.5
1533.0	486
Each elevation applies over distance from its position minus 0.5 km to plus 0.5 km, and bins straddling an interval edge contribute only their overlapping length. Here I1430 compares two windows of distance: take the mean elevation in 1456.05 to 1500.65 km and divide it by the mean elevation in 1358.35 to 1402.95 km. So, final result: 1.2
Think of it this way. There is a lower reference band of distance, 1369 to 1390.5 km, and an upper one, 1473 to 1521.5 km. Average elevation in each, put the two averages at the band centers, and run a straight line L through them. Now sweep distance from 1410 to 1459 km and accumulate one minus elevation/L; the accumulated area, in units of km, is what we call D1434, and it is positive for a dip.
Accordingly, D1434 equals 3.9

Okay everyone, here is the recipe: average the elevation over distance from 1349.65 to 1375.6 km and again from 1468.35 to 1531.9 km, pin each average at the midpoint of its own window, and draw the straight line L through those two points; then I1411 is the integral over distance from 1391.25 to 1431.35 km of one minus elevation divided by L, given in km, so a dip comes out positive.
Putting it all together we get 4.6 km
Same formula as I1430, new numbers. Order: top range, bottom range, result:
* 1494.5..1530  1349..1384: 1.27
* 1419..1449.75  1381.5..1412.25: 1.02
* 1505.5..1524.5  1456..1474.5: 1.10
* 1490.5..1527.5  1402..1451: 1.27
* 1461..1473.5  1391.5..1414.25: 1.22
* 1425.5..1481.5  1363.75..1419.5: 1.12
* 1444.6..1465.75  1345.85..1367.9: 1.13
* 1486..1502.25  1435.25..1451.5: 1.13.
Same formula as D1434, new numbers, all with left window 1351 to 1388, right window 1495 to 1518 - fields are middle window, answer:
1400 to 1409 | 0.8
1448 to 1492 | 1.0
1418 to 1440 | 2.7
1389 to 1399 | 1.0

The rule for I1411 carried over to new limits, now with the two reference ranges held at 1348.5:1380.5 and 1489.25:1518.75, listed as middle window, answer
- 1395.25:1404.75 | 0.7 km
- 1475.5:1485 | 0.2 km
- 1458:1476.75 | 0.0 km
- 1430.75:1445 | 1.5 km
